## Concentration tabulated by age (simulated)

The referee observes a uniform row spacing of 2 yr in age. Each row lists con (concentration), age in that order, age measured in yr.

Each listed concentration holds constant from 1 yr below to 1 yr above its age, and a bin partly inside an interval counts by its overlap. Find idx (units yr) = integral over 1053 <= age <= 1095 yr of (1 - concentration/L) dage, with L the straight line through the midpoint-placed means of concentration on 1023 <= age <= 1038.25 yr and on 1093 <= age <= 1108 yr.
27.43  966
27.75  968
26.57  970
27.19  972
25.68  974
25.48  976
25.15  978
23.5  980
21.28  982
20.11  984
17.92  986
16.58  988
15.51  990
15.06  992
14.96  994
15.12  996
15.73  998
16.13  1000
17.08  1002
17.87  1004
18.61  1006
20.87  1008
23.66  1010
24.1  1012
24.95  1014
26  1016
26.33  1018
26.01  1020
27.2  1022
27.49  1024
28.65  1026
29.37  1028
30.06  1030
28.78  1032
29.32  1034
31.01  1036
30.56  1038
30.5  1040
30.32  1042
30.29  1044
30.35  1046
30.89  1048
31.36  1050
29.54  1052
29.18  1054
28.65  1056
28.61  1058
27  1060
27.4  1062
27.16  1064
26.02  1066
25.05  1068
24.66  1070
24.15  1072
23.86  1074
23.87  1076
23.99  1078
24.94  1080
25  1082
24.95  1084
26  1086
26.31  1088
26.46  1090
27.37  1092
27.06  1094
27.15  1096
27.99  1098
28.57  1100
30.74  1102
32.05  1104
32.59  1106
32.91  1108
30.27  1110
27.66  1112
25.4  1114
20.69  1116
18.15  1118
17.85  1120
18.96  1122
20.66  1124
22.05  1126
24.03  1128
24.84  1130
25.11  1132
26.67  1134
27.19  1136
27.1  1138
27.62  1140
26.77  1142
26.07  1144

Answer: 4.9 yr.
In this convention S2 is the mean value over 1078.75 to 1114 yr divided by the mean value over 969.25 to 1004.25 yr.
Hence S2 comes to 1.4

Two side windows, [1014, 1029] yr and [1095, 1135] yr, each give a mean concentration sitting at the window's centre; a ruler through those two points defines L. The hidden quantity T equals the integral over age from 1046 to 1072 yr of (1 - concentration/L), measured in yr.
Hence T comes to -1.3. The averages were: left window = 27.1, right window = 25.7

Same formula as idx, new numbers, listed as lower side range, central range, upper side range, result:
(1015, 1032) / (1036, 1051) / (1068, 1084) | -2.4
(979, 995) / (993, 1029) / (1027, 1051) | 2.7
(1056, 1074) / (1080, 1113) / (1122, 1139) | -3.8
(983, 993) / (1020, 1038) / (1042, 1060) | -2.6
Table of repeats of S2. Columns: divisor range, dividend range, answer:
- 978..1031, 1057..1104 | 1.22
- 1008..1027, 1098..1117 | 1.12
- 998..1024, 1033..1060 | 1.34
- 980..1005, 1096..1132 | 1.49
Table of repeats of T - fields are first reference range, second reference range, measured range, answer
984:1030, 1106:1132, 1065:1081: -1.2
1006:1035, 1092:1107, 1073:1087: 1.9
